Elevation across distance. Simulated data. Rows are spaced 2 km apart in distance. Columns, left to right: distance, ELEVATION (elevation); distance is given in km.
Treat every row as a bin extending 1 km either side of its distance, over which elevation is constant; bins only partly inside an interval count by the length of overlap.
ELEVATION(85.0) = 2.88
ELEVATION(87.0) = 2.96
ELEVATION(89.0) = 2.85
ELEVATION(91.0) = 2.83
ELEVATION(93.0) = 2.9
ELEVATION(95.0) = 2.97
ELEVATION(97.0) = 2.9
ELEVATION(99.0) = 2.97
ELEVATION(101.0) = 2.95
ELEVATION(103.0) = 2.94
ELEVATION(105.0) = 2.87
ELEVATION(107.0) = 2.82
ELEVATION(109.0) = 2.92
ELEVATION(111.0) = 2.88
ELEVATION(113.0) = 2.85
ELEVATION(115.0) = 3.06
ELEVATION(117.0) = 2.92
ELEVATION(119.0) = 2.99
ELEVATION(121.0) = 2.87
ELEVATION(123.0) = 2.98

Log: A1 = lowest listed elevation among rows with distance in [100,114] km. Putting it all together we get 2.82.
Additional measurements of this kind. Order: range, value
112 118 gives 2.85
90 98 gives 2.83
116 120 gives 2.92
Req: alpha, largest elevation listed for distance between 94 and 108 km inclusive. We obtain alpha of 2.97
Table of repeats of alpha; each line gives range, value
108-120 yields 3.06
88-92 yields 2.85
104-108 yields 2.87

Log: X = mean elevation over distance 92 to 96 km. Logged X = 2.94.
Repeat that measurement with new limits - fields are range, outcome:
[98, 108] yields 2.91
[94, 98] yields 2.94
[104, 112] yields 2.87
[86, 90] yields 2.91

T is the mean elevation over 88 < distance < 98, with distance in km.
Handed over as 2.89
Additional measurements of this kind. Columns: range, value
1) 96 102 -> 2.94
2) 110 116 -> 2.93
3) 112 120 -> 2.96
